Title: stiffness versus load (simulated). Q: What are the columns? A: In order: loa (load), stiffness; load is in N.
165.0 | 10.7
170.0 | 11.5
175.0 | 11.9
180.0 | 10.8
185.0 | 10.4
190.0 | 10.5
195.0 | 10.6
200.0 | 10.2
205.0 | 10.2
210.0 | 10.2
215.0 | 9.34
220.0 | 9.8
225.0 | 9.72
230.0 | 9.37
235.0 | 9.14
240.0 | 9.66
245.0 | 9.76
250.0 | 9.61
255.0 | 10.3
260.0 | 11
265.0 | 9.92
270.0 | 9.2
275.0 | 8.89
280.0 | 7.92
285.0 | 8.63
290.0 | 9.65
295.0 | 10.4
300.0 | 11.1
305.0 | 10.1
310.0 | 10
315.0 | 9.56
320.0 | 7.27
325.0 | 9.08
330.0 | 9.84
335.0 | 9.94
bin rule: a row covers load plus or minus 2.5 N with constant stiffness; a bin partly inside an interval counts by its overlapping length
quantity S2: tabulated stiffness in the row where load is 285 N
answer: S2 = 8.63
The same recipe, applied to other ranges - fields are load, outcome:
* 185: 10.4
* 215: 9.34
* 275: 8.89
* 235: 9.14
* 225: 9.72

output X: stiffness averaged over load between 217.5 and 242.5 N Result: 9.54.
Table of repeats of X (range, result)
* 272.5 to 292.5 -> 8.77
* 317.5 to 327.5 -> 8.18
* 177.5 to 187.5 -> 10.6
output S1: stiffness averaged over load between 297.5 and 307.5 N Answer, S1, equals 10.6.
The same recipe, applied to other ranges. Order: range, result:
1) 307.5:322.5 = 8.94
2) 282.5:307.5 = 9.98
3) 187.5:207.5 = 10.4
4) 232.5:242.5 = 9.4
